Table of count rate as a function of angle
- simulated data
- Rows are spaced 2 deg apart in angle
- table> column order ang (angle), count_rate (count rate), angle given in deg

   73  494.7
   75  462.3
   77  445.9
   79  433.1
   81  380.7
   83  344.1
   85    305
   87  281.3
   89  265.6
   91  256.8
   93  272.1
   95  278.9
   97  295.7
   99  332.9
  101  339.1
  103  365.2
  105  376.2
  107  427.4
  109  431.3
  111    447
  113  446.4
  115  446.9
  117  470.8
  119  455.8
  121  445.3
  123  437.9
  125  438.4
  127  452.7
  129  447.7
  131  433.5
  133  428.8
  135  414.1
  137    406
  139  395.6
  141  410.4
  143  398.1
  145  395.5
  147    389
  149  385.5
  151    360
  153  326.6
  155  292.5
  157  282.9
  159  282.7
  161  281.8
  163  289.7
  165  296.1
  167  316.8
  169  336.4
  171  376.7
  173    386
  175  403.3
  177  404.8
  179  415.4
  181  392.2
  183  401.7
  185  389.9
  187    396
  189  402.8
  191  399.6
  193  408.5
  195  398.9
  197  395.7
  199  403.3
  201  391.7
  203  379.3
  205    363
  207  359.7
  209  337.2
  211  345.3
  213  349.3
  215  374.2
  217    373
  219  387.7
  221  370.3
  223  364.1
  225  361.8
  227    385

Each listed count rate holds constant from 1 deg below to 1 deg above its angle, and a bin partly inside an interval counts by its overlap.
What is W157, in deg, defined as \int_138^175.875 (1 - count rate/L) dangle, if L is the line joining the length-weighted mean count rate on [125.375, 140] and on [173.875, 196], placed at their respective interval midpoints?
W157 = 6.13 deg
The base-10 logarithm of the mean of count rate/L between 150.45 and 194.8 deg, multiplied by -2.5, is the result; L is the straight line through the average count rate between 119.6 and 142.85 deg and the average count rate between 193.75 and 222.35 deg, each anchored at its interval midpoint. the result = 0.12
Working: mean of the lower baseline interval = 428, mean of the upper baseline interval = 374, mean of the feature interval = 357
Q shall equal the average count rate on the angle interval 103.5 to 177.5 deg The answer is 389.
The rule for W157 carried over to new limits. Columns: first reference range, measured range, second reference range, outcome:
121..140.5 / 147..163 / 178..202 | 3.8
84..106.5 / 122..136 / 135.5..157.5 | -3.5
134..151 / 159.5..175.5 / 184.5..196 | 2.7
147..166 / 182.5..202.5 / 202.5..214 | -3.3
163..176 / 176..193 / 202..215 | -2.4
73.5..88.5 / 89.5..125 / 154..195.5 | -1.0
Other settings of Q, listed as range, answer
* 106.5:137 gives 441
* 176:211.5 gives 389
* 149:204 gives 364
